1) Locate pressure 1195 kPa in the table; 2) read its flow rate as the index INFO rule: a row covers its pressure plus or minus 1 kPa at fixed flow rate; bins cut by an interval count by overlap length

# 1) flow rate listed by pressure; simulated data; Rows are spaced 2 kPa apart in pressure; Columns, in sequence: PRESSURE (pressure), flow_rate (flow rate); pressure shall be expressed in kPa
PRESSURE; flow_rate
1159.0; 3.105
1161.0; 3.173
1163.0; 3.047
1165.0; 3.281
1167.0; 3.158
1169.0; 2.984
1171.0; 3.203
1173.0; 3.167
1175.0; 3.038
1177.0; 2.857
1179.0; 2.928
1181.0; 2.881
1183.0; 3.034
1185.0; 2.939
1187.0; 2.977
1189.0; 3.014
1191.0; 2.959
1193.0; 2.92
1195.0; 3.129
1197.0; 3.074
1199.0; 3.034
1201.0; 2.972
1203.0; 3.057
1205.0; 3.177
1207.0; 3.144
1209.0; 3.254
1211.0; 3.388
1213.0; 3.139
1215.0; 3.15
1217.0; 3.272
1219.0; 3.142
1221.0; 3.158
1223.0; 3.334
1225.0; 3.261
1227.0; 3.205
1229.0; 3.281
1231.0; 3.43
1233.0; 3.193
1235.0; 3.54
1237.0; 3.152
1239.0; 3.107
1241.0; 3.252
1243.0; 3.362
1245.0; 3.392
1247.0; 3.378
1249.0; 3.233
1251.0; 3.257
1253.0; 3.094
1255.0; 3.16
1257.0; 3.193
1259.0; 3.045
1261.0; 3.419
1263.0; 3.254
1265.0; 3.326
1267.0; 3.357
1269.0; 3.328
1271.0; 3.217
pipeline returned 3.129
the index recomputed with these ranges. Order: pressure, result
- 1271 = 3.217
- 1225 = 3.261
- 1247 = 3.378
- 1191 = 2.959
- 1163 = 3.047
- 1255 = 3.16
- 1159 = 3.105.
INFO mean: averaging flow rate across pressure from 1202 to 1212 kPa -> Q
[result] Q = 3.2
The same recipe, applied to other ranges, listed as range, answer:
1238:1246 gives 3.28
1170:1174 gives 3.18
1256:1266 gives 3.25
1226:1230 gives 3.24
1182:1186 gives 2.99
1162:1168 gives 3.16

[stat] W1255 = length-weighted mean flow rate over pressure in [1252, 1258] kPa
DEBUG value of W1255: 3.15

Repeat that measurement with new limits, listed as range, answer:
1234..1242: 3.26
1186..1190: 3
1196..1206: 3.06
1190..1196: 3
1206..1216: 3.21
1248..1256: 3.19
